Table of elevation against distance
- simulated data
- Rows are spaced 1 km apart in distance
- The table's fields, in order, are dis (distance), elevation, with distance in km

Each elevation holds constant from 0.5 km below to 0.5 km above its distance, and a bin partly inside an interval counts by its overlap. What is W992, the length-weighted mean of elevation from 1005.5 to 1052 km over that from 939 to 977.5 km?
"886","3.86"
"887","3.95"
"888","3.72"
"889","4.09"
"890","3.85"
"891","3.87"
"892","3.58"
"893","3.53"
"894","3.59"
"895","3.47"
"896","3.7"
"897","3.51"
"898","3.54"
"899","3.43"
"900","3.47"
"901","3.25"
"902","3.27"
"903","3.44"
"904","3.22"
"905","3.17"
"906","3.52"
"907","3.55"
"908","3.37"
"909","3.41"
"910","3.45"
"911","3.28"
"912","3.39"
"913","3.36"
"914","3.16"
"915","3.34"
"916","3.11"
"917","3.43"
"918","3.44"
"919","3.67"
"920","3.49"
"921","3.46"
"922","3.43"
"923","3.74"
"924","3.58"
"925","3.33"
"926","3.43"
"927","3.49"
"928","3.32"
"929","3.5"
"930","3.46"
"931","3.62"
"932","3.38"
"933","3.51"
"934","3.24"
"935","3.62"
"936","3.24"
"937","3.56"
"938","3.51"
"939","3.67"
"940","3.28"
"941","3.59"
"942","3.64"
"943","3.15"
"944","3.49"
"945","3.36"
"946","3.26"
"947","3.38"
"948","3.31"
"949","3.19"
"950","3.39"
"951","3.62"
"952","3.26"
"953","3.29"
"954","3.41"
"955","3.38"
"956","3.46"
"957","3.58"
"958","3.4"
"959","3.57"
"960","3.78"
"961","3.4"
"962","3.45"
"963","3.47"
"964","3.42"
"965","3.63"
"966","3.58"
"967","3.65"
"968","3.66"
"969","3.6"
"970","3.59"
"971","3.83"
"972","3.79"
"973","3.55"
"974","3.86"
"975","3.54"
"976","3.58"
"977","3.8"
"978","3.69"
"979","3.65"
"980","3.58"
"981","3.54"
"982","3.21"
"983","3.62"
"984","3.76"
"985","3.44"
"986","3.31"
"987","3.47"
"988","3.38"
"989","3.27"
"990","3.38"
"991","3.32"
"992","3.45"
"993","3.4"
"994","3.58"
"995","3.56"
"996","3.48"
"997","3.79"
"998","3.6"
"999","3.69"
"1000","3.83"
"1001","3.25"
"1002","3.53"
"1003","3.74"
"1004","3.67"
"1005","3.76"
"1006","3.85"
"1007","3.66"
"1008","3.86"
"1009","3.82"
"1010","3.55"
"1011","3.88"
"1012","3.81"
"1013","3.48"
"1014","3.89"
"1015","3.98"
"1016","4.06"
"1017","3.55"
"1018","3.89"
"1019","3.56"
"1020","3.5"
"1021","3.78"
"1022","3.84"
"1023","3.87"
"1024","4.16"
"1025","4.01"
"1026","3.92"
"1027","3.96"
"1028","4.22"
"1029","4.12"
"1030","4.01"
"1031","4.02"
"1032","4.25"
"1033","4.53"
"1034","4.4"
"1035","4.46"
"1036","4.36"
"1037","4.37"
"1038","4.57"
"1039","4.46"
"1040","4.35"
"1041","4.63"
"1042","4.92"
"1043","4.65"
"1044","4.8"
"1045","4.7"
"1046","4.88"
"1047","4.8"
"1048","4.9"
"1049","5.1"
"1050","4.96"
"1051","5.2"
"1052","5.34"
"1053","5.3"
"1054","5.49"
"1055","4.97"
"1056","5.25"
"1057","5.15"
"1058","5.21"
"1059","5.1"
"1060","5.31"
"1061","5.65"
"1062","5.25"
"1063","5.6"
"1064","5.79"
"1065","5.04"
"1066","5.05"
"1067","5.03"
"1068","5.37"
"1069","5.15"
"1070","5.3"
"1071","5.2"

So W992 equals 1.20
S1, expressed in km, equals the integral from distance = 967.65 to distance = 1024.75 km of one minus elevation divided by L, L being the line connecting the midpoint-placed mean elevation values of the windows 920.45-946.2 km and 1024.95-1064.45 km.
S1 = 7.5 km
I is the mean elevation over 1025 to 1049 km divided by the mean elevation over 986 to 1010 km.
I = 1.25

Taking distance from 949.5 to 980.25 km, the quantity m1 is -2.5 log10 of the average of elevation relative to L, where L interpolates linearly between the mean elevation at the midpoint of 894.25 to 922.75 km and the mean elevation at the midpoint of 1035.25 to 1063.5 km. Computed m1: 0.13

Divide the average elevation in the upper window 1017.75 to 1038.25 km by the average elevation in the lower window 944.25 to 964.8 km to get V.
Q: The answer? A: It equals 1.19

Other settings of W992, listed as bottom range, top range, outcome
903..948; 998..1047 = 1.18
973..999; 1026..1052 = 1.29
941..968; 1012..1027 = 1.11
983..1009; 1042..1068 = 1.44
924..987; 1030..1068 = 1.40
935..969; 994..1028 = 1.09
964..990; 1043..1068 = 1.44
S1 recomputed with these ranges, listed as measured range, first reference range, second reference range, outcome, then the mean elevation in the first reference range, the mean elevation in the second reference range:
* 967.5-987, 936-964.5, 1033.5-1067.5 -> 1.21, 3.43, 4.97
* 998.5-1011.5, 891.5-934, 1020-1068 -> 1.90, 3.44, 4.71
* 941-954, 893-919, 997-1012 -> 0.57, 3.4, 3.7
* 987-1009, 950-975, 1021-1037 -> 1.63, 3.55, 4.14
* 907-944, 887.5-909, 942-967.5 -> 0.51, 3.53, 3.44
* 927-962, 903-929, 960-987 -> 0.59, 3.41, 3.59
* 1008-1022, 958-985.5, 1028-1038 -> 1.13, 3.6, 4.29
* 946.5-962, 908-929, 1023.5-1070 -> 1.53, 3.42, 4.8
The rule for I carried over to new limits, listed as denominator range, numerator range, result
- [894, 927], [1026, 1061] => 1.38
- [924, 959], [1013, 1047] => 1.23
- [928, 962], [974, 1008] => 1.04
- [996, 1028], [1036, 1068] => 1.33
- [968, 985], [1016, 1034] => 1.09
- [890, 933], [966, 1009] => 1.04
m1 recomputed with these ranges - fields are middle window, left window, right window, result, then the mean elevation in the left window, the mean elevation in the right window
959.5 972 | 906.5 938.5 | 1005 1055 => 0.05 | 3.43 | 4.28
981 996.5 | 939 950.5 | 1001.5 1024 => 0.06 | 3.38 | 3.76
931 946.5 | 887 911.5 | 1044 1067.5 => 0.15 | 3.52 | 5.17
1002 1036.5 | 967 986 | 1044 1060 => 0.14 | 3.62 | 5.09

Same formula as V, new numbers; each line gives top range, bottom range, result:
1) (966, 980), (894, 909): 1.07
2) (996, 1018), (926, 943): 1.07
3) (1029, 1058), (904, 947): 1.38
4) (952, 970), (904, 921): 1.04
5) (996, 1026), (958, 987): 1.05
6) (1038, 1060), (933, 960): 1.45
